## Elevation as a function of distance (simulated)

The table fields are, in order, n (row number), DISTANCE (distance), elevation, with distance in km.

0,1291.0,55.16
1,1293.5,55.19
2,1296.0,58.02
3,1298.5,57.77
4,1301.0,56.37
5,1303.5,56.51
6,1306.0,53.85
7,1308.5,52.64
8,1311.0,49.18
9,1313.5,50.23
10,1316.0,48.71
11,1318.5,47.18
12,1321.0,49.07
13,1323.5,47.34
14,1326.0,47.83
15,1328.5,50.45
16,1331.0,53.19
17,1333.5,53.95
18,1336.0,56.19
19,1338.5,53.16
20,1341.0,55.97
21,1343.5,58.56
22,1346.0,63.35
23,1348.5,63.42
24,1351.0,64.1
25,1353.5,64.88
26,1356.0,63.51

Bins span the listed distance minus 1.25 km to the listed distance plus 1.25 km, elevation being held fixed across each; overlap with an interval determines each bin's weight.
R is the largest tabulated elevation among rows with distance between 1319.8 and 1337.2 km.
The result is 56.19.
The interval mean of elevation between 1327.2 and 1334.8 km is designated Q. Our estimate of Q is 52.5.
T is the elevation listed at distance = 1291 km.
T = 55.16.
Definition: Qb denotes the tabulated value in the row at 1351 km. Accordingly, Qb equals 64.1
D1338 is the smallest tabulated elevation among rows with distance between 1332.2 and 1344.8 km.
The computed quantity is 53.16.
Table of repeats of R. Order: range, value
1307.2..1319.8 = 52.64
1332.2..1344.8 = 58.56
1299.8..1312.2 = 56.51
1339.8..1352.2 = 64.1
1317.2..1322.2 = 49.07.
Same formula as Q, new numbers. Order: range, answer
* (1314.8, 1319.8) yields 47.9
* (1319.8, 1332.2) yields 49.6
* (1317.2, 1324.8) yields 47.9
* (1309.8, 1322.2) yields 48.9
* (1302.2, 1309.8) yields 54.3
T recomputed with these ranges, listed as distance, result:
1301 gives 56.37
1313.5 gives 50.23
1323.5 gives 47.34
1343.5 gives 58.56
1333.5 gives 53.95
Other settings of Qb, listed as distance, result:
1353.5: 64.88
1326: 47.83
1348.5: 63.42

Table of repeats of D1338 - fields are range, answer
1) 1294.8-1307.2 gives 53.85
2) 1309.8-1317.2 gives 48.71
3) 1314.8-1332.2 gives 47.18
